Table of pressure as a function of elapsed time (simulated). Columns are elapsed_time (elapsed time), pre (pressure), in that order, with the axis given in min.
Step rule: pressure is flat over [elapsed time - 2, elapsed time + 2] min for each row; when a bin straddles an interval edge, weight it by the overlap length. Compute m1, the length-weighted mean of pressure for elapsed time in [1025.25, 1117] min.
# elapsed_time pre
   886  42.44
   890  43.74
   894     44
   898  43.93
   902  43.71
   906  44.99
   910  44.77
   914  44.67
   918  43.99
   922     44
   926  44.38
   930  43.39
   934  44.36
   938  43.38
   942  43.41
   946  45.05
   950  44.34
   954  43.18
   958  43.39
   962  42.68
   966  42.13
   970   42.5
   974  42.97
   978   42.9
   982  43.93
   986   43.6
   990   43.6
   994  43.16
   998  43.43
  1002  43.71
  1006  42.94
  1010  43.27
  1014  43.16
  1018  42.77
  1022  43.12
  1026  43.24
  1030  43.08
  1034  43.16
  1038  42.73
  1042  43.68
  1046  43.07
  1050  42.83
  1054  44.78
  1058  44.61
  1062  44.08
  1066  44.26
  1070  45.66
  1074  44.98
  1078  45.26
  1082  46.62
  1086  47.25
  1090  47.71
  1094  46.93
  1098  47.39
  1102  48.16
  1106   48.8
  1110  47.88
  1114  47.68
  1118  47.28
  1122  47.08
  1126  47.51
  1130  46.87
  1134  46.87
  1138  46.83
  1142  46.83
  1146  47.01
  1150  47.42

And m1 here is 45.4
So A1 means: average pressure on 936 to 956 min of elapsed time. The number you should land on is 43.9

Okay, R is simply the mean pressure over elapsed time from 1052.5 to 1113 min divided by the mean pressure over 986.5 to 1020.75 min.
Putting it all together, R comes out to 1.1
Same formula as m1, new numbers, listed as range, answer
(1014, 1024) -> 43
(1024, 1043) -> 43.2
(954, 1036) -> 43.1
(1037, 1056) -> 43.5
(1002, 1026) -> 43.1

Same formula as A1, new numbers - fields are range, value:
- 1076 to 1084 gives 45.9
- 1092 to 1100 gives 47.2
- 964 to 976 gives 42.5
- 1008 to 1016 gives 43.2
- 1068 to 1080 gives 45.3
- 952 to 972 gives 42.8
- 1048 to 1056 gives 43.8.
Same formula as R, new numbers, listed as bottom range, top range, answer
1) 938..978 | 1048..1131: 1.07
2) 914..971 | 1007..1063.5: 0.99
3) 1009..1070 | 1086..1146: 1.09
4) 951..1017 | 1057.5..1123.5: 1.08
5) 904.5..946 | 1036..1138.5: 1.04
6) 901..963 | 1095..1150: 1.08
